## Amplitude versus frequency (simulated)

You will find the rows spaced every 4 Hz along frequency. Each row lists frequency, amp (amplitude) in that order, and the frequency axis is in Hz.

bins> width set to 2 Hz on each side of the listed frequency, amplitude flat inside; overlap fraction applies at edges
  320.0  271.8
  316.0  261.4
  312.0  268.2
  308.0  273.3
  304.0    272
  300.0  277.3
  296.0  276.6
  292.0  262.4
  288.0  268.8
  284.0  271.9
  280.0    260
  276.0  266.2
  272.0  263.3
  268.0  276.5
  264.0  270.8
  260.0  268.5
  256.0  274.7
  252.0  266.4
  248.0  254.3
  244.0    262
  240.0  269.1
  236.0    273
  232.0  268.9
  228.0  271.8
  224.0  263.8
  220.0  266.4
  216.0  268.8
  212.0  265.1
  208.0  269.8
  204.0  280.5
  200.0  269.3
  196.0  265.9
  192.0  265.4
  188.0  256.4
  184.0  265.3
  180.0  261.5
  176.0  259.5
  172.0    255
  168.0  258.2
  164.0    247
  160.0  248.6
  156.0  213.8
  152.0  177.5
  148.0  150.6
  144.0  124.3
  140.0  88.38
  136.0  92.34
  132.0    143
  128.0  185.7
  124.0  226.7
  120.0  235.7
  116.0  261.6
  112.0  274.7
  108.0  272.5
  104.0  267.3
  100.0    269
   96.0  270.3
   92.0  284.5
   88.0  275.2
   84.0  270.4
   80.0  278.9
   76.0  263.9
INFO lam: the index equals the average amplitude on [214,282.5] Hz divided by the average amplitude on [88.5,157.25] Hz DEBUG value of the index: 1.3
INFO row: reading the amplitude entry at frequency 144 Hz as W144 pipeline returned 124.3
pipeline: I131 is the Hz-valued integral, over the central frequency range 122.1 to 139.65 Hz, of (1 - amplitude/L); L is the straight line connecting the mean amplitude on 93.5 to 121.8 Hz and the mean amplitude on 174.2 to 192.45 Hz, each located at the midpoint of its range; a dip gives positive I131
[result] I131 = 7.3 Hz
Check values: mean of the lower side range 265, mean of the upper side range 261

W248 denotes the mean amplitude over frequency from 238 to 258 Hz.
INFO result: 265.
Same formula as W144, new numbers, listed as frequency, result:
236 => 273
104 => 267.3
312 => 268.2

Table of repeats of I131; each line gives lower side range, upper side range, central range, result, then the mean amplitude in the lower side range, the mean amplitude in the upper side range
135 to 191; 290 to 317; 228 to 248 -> -2.1 Hz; 210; 270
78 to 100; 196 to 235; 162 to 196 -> 1.5 Hz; 275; 269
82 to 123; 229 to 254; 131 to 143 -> 7.2 Hz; 267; 266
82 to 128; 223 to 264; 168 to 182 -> 0.3 Hz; 261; 268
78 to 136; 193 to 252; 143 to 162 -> 5.1 Hz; 246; 268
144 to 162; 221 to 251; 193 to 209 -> -2.6 Hz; 189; 266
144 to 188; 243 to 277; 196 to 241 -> -3.4 Hz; 230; 267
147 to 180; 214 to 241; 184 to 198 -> -0.9 Hz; 231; 269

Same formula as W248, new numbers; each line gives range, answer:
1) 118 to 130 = 216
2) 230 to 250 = 265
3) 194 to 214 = 270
